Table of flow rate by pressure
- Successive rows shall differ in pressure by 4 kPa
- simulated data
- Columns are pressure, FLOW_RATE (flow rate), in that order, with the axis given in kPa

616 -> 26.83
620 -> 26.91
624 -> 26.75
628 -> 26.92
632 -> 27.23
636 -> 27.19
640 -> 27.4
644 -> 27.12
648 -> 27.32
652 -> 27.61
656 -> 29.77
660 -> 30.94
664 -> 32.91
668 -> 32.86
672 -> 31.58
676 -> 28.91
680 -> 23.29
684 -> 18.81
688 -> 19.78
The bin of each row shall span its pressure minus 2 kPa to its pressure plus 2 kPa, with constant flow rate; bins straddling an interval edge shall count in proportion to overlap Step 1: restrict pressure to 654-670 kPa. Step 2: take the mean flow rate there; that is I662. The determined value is 31.6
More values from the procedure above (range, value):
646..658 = 28.2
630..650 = 27.3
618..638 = 27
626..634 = 27.1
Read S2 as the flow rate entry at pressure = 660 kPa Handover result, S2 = 30.94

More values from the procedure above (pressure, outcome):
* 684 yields 18.81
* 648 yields 27.32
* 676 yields 28.91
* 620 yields 26.91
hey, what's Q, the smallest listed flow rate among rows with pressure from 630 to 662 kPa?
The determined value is 27.12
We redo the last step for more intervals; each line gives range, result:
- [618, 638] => 26.75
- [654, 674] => 29.77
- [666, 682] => 23.29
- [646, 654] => 27.32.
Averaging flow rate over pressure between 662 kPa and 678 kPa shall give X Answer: 31.6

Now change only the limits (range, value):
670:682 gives 27.9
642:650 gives 27.2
